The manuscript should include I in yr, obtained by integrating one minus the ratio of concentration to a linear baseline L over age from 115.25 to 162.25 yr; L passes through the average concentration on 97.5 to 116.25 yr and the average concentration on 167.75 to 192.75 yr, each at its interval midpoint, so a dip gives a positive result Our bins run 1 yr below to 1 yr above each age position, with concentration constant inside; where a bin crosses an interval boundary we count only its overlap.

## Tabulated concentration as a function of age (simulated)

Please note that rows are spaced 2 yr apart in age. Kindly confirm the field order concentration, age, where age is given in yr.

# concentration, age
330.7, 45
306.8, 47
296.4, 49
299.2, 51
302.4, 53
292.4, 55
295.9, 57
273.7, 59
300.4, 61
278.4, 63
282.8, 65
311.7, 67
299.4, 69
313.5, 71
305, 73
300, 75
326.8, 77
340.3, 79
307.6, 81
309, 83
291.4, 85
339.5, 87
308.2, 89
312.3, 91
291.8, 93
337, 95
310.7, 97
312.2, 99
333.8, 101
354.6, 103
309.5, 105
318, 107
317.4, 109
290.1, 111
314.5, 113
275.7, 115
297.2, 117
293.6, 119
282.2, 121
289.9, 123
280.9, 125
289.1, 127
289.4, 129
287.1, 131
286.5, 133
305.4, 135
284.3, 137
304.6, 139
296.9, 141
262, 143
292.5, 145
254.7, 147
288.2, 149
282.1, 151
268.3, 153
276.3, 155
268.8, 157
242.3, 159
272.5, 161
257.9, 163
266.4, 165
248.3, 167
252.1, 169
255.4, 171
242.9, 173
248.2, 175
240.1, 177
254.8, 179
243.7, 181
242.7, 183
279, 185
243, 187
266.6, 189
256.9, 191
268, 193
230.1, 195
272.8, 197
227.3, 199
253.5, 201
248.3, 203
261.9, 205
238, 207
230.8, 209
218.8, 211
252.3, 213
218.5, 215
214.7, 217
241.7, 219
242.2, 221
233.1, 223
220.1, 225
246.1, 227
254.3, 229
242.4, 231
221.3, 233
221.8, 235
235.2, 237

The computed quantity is 0.8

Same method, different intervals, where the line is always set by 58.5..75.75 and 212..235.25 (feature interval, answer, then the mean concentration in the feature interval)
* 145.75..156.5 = -0.4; 274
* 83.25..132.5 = -4.3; 305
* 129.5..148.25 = -1.3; 286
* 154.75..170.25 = -0.1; 260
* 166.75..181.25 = 0.3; 248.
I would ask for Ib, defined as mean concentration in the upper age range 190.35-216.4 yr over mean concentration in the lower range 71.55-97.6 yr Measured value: 0.78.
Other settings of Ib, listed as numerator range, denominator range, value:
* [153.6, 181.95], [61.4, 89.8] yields 0.83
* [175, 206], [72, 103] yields 0.80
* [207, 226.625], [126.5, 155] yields 0.81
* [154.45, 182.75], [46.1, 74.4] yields 0.86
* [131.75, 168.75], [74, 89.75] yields 0.87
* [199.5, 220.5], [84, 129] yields 0.78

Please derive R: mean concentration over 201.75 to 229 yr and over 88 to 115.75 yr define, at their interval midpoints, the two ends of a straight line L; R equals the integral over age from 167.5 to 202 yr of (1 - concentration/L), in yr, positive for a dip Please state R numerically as 0.8 yr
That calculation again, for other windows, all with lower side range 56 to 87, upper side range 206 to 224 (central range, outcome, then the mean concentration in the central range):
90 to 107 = -1.8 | 320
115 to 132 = -0.6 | 288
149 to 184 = -0.1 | 258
